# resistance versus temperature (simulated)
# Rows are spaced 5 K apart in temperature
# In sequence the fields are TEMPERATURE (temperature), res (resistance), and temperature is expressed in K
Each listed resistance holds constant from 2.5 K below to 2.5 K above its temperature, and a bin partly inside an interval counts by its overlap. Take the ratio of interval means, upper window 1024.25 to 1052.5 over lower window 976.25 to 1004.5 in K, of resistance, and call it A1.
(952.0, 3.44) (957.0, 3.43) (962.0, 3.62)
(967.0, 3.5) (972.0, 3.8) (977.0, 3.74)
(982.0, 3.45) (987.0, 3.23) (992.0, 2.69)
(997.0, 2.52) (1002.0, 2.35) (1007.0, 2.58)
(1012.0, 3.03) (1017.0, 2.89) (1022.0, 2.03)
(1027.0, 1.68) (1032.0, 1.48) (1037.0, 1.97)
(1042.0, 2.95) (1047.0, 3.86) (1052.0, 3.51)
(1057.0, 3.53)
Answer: 0.8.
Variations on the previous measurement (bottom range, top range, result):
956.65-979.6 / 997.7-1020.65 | 0.73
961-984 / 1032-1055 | 0.80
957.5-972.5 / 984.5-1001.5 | 0.77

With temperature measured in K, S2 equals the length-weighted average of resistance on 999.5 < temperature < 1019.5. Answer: 2.71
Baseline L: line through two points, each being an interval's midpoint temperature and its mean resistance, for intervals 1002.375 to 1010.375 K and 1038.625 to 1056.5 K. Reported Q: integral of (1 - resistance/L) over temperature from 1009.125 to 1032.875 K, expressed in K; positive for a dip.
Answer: 4.54 K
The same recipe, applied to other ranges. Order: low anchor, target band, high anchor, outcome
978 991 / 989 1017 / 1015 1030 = 0.45 K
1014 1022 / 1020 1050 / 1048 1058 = 7.48 K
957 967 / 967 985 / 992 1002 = -2.85 K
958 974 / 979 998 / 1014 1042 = 0.31 K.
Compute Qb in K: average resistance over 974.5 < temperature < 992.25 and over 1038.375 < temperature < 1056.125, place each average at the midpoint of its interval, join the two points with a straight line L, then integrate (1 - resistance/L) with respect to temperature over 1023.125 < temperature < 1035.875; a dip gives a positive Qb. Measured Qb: 6.4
